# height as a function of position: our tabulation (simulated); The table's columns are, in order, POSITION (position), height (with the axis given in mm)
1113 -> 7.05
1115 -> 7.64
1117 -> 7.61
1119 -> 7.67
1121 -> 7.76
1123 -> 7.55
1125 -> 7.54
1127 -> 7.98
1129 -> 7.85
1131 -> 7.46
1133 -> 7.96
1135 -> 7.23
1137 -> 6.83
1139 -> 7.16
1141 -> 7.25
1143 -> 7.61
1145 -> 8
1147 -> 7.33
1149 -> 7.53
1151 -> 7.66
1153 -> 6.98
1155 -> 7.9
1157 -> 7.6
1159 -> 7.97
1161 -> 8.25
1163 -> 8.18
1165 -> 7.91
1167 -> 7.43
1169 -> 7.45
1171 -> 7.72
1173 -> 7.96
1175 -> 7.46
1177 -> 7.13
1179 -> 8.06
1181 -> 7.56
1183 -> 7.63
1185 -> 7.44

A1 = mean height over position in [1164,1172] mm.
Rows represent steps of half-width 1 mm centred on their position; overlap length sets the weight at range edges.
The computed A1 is 7.63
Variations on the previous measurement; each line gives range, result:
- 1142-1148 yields 7.65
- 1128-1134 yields 7.76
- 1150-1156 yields 7.51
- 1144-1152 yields 7.63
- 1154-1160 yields 7.82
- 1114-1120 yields 7.64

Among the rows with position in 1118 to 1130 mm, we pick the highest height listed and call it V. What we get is 7.98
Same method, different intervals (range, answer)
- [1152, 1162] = 8.25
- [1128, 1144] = 7.96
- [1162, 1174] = 8.18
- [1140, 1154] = 8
